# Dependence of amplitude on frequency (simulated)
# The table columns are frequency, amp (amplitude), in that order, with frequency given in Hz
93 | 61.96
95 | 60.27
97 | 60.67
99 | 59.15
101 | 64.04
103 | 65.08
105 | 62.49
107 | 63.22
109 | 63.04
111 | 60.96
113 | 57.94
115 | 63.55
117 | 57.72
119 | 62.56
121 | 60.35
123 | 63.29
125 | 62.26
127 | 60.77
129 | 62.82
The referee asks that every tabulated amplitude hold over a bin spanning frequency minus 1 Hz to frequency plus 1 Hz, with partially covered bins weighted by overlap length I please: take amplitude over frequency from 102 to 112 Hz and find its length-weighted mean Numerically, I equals 63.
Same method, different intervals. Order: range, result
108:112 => 62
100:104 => 64.6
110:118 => 60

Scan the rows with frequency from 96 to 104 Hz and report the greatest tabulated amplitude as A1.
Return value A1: 65.08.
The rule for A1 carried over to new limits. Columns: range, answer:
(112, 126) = 63.55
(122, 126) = 63.29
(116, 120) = 62.56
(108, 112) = 63.04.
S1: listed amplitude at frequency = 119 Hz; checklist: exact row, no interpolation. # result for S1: 62.56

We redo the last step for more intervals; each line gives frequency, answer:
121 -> 60.35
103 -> 65.08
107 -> 63.22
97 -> 60.67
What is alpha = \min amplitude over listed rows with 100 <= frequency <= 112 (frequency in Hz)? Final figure 60.96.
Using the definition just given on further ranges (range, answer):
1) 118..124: 60.35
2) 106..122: 57.72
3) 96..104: 59.15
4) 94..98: 60.27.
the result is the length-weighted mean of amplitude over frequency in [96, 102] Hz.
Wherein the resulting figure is 61.3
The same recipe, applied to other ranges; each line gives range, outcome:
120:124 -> 61.8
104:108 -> 62.9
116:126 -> 61.2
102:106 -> 63.8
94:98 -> 60.5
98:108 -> 62.8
